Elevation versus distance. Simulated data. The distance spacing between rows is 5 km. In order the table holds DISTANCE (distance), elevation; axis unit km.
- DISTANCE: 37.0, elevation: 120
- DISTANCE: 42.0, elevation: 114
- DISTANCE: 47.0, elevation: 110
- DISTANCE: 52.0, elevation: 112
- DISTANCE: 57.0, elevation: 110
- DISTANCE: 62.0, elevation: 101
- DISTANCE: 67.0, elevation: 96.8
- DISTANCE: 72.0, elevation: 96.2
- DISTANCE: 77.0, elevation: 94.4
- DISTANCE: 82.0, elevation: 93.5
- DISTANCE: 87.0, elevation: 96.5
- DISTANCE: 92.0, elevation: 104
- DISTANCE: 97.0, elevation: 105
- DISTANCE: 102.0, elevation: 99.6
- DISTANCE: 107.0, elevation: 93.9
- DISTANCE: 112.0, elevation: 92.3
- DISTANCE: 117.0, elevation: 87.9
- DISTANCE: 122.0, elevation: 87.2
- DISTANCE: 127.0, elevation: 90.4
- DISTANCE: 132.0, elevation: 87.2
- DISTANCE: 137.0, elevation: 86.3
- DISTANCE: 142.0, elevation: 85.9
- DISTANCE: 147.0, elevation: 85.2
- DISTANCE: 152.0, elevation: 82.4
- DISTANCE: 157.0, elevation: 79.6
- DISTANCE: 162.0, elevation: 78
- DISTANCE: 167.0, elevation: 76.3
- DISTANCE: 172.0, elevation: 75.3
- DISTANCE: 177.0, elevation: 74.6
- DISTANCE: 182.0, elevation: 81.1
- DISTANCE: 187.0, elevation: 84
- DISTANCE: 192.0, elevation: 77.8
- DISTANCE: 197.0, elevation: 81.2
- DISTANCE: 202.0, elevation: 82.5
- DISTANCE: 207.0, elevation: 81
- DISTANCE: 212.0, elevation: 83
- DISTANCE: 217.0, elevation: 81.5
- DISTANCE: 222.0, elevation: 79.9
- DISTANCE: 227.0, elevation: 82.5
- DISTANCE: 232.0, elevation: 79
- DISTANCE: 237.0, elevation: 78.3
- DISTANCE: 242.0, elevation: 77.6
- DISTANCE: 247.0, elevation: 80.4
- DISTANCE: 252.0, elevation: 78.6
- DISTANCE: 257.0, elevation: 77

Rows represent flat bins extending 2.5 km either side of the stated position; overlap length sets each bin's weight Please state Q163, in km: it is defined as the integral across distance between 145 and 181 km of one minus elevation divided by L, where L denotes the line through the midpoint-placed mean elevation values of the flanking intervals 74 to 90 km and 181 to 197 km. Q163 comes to 2.4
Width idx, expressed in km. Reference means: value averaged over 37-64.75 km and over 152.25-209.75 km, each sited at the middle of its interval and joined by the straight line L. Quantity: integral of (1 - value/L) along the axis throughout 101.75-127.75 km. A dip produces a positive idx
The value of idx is 1.0 km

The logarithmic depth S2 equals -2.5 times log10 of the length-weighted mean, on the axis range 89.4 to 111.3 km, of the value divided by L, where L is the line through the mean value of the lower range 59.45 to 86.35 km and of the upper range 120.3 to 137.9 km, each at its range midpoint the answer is -0.09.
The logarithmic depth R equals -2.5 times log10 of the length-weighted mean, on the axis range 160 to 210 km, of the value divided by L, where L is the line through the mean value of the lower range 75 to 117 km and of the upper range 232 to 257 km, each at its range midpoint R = 0.09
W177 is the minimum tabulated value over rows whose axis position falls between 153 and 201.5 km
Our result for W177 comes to 74.6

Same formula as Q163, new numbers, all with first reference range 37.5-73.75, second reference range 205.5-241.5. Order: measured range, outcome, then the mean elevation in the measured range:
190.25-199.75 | 0.6 km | 79.7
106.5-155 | 3.8 km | 87.5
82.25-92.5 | 0.4 km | 98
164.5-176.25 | 1.7 km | 75.6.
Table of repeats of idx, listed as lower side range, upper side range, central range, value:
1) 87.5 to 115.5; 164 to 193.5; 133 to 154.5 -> 0.6 km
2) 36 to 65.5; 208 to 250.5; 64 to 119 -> 3.7 km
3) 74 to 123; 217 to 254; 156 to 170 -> 1.7 km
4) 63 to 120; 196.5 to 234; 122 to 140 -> 0.8 km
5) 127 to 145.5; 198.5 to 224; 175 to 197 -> 1.0 km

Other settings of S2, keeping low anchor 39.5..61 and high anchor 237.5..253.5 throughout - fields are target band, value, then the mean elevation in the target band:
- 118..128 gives 0.12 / 88.4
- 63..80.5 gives 0.12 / 96.1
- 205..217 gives 0.03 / 81.9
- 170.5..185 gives 0.16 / 77.4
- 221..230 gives 0.01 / 81.3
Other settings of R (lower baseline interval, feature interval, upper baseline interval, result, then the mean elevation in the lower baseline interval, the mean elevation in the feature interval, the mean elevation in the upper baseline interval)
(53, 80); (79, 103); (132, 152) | -0.05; 100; 99.6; 85.5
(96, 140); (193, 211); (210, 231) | 0.03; 91.7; 81.4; 81.5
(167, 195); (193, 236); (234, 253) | -0.03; 78.4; 81.1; 78.7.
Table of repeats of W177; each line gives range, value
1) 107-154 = 82.4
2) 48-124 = 87.2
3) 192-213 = 77.8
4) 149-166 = 78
